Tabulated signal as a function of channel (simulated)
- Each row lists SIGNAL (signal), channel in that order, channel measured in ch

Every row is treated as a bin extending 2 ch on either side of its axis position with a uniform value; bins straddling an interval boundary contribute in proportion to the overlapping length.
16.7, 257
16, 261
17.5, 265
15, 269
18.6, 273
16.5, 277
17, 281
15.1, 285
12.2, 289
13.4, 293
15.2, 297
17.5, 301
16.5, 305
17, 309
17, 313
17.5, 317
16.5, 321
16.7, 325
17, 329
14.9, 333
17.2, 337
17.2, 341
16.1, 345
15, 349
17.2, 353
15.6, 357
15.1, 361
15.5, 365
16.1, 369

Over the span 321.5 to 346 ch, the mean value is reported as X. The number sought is 16.5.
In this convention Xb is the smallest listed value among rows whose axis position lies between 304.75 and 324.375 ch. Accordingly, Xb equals 16.5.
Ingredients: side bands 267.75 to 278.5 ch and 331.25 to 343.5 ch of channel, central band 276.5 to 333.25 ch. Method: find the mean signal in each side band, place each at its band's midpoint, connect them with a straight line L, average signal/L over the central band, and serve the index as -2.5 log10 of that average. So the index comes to 0.04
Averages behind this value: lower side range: 16.8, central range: 16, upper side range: 16.5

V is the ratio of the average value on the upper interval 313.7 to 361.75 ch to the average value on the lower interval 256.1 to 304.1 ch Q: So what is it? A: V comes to 1.0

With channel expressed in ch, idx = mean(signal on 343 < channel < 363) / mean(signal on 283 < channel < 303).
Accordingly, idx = 1.08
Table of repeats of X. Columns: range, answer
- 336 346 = 16.9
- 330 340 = 16.3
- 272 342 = 16.2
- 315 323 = 17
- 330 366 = 16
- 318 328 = 16.7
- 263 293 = 15.8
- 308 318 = 17.1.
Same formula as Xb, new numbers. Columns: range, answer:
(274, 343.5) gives 12.2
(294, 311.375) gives 15.2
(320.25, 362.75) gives 14.9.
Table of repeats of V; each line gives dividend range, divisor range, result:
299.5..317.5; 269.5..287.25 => 1.03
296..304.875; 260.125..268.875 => 1.00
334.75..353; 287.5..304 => 1.11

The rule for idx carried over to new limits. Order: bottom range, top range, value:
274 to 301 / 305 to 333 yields 1.10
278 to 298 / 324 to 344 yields 1.13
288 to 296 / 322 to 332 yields 1.26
